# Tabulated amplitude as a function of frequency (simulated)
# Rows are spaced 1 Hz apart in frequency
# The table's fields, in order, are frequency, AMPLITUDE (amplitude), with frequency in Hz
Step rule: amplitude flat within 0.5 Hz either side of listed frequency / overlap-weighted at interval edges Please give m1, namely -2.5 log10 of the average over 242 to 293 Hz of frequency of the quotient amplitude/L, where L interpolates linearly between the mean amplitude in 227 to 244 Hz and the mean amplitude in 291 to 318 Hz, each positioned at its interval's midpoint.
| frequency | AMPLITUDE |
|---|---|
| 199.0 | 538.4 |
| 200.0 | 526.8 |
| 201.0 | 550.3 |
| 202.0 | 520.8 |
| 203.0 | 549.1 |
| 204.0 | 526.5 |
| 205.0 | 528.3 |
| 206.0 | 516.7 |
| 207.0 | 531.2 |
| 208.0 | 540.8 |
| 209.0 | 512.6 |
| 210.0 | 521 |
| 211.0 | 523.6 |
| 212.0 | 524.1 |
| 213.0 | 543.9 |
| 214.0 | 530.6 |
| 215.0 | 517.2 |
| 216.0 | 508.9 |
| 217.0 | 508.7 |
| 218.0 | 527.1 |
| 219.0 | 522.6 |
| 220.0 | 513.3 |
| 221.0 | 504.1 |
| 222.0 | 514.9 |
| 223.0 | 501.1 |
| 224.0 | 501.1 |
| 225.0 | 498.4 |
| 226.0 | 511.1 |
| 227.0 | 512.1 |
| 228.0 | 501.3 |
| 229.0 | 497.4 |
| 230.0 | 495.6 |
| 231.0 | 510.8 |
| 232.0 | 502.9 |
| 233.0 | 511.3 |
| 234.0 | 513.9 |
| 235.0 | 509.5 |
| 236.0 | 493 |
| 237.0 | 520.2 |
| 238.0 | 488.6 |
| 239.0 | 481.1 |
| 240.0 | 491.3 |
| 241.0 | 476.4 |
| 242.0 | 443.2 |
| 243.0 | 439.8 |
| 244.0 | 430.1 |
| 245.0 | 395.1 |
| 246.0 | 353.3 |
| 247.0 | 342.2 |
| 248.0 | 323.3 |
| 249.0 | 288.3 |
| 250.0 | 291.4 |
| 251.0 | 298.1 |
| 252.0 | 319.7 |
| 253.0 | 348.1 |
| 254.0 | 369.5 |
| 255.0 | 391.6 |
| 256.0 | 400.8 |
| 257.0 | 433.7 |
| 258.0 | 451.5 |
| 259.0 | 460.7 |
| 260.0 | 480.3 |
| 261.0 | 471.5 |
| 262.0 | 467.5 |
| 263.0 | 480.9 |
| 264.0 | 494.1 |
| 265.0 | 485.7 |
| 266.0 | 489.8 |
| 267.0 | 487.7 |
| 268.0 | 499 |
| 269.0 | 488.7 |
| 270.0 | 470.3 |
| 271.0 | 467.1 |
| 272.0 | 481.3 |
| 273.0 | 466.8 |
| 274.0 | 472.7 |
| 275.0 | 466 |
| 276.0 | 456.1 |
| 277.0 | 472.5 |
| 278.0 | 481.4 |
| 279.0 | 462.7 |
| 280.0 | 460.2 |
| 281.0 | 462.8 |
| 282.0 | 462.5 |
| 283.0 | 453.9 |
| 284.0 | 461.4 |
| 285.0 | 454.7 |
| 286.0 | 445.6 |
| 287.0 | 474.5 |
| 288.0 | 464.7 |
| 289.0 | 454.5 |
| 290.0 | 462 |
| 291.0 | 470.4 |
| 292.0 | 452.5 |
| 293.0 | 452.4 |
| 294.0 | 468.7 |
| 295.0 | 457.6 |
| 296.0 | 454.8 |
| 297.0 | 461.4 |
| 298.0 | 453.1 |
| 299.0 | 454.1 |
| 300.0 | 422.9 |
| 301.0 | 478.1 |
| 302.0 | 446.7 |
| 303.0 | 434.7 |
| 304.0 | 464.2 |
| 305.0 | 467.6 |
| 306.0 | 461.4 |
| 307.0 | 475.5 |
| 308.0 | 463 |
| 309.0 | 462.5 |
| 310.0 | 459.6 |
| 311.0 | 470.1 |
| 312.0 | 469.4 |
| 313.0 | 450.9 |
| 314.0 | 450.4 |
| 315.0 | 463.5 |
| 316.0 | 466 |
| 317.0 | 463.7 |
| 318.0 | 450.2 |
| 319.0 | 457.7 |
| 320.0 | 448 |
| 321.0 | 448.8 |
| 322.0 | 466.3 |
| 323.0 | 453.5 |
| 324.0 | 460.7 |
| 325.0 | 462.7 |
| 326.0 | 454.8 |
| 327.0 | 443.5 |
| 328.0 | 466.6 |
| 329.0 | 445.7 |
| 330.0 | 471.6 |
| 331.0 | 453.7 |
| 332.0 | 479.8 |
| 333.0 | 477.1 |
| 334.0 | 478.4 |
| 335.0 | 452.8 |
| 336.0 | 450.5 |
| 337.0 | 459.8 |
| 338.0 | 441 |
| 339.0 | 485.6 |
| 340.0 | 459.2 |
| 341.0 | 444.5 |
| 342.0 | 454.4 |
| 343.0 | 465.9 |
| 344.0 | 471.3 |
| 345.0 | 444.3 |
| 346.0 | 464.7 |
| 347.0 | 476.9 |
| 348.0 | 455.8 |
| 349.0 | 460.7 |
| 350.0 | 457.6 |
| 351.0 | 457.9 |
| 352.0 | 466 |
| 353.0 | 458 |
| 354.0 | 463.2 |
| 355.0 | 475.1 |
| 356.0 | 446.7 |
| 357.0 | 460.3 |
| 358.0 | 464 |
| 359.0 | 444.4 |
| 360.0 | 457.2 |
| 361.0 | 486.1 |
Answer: 0.09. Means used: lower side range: 491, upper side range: 459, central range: 437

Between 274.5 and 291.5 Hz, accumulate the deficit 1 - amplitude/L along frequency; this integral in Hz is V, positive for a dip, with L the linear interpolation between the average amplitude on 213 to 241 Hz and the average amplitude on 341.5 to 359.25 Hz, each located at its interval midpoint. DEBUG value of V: 0.8 Hz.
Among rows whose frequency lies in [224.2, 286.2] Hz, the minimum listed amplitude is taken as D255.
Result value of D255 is 288.3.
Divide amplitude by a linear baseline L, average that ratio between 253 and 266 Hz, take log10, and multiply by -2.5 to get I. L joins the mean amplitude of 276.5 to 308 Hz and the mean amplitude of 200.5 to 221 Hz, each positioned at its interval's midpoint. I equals 0.09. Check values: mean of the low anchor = 525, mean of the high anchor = 460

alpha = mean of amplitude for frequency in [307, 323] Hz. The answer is 460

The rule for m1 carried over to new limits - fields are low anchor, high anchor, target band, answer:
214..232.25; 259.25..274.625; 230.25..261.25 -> 0.16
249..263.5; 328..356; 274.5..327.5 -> -0.07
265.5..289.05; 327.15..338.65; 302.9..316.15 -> 0.01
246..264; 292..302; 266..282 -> -0.13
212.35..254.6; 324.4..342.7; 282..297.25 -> 0.00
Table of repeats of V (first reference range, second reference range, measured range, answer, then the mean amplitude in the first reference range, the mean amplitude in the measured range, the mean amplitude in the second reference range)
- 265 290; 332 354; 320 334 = 0.09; 469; 461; 462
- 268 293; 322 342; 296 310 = 0.18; 466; 457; 460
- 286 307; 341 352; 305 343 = -0.08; 458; 460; 460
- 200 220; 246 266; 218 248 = -1.01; 526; 480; 401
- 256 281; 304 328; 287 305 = 0.30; 471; 457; 460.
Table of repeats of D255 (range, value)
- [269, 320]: 422.9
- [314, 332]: 443.5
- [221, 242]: 443.2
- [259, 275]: 460.7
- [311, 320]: 448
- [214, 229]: 497.4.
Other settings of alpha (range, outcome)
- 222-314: 456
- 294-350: 459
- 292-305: 455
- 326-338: 461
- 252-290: 457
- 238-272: 426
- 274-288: 463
